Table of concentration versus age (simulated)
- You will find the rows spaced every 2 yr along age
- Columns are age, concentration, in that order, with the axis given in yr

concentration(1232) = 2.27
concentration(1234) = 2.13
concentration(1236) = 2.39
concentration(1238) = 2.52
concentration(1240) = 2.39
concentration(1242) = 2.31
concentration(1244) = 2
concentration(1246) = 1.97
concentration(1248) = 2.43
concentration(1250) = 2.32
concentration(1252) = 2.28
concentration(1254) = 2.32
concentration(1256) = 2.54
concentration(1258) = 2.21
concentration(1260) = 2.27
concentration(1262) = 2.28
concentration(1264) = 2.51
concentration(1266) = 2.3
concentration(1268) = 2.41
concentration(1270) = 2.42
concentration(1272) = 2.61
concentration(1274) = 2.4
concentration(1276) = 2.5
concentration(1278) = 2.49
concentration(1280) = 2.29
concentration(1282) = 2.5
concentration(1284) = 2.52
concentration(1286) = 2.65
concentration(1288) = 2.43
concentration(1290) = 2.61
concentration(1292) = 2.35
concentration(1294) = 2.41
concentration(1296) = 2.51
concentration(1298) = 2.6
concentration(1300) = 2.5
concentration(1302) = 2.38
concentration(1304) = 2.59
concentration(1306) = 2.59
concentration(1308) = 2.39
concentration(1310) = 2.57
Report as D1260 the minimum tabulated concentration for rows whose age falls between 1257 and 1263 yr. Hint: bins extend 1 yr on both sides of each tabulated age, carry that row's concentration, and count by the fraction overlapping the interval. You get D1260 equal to 2.21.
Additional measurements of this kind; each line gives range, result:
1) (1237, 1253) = 1.97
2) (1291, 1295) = 2.35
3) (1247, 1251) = 2.32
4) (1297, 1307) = 2.38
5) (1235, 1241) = 2.39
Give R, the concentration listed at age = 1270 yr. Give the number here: 2.42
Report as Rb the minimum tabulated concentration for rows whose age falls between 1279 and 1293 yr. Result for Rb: 2.29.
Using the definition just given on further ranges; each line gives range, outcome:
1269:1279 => 2.4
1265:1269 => 2.3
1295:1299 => 2.51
